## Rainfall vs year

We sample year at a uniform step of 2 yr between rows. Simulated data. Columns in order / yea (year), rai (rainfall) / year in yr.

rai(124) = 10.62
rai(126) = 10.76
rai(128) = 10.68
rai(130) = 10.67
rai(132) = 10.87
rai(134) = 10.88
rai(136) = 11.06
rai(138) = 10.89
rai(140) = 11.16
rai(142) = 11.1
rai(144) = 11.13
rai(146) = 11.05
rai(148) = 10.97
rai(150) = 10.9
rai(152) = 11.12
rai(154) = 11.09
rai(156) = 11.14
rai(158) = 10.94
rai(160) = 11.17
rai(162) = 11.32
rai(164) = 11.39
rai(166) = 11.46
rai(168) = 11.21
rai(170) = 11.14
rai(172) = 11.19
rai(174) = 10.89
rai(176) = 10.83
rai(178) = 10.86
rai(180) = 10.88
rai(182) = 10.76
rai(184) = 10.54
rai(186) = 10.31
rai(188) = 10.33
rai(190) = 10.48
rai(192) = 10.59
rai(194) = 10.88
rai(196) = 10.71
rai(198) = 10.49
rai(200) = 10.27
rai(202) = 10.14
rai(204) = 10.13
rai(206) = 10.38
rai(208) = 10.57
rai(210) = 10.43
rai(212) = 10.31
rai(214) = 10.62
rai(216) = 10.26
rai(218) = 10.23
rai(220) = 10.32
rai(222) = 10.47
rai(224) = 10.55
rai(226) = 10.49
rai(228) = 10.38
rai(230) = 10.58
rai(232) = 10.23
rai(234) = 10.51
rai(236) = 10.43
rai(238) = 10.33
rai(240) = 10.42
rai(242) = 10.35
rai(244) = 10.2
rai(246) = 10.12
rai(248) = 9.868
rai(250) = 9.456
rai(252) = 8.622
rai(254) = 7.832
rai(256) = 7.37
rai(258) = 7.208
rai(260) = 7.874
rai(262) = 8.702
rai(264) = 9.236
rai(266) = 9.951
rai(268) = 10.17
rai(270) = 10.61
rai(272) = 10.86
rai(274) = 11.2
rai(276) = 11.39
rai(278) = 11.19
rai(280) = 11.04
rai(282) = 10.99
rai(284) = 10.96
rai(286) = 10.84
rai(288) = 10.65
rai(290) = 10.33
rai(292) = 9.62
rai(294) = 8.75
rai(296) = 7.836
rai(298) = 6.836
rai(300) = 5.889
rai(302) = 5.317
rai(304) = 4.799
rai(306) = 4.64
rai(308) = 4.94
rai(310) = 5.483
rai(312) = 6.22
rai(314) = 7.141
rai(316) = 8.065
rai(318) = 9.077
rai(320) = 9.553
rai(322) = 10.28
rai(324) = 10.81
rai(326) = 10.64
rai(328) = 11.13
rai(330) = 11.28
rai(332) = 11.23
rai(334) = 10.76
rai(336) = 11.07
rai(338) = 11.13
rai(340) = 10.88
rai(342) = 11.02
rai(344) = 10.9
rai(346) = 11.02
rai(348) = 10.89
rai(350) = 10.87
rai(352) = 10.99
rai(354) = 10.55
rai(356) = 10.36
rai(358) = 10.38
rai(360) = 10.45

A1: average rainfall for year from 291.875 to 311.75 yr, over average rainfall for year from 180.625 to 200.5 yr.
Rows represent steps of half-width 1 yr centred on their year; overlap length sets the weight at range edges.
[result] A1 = 0.6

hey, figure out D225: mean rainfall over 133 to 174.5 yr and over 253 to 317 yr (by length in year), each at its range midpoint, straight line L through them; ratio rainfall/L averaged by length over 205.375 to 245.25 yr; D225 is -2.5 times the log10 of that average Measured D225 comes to -0.07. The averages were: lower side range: 11.1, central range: 10.4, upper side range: 8.56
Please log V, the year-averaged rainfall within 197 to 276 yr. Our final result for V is 9.97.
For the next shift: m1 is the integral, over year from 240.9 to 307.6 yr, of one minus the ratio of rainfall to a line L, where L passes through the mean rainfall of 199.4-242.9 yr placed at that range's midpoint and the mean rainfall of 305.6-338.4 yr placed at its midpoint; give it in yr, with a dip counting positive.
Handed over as 4.3 yr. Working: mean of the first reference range 10.4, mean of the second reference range 9.07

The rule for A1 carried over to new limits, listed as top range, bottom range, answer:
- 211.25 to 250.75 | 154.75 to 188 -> 0.94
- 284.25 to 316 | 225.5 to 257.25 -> 0.76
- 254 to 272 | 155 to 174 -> 0.80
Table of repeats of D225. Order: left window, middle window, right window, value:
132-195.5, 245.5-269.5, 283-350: 0.11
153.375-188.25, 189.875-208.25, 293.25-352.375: 0.02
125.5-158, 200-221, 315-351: 0.05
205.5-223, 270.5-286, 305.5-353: -0.11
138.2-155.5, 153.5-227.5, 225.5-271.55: -0.03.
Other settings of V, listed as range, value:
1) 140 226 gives 10.8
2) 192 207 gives 10.4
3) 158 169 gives 11.3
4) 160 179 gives 11.1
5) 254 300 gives 9.59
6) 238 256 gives 9.52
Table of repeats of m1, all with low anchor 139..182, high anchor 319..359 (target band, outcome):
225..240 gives 0.74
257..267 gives 2.13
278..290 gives 0.01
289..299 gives 2.01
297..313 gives 7.86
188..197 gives 0.33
